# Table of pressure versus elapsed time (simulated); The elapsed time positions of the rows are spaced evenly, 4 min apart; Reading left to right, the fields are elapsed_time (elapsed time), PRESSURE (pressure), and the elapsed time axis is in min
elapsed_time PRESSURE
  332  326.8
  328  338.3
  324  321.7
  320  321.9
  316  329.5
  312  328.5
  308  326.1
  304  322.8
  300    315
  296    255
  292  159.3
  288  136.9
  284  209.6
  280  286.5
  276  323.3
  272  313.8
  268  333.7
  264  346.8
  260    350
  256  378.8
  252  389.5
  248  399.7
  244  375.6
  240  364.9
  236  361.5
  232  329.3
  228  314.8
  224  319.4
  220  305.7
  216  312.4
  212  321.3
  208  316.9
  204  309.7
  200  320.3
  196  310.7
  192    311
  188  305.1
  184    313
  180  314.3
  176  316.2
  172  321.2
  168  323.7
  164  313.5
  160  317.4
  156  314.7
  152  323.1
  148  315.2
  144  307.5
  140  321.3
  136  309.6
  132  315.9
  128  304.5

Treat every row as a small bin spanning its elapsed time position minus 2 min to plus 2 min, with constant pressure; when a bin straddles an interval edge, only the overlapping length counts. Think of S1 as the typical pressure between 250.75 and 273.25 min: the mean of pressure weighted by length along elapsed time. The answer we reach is 352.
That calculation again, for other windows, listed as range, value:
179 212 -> 313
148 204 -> 315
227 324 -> 316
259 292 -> 278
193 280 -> 337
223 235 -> 325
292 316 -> 299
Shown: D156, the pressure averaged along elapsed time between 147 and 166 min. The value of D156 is 317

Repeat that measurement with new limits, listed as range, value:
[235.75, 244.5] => 367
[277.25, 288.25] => 230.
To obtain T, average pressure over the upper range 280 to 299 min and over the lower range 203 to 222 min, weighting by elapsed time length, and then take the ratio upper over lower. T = 0.7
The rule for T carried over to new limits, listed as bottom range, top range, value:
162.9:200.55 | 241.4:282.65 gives 1.11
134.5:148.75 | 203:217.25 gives 1.01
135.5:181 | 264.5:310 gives 0.86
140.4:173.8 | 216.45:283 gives 1.07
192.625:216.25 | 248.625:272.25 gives 1.13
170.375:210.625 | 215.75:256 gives 1.12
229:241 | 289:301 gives 0.66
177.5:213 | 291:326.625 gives 0.96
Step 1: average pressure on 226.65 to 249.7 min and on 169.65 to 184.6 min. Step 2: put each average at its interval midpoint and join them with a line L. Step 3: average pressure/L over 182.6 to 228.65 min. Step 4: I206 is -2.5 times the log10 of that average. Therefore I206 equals 0.08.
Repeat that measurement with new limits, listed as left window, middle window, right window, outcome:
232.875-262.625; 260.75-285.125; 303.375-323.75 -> 0.15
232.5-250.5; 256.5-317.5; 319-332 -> 0.19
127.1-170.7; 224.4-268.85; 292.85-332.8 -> -0.14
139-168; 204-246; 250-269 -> 0.05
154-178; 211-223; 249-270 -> 0.10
